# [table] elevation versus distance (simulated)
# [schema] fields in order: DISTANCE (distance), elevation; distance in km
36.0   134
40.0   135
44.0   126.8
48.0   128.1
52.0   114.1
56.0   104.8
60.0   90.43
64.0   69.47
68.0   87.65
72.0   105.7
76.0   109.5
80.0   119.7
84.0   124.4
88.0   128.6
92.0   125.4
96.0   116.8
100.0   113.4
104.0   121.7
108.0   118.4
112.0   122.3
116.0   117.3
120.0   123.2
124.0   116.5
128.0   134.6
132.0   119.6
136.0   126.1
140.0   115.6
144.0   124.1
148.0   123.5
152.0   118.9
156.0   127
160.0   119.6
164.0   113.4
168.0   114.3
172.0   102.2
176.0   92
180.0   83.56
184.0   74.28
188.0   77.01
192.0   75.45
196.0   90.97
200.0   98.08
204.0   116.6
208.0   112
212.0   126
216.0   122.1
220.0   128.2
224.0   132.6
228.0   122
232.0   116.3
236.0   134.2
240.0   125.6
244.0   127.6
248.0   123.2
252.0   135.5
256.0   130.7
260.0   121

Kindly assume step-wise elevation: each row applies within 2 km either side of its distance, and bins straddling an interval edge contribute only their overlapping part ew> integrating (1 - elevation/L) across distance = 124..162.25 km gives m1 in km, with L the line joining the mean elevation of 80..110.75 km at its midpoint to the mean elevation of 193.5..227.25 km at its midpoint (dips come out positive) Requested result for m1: -1.3 km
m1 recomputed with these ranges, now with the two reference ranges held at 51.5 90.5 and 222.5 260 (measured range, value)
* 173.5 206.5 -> 8.6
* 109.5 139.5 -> -2.7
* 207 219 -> 0.2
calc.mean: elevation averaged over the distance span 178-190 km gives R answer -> 78.3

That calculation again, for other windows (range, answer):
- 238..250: 125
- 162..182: 101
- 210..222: 125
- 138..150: 121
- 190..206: 95.3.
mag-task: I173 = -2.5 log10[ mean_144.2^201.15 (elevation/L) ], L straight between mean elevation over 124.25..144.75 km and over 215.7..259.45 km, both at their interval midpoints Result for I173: 0.22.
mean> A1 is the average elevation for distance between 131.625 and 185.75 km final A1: 111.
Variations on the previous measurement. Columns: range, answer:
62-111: 112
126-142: 124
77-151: 122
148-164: 121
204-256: 125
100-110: 119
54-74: 91.6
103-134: 122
